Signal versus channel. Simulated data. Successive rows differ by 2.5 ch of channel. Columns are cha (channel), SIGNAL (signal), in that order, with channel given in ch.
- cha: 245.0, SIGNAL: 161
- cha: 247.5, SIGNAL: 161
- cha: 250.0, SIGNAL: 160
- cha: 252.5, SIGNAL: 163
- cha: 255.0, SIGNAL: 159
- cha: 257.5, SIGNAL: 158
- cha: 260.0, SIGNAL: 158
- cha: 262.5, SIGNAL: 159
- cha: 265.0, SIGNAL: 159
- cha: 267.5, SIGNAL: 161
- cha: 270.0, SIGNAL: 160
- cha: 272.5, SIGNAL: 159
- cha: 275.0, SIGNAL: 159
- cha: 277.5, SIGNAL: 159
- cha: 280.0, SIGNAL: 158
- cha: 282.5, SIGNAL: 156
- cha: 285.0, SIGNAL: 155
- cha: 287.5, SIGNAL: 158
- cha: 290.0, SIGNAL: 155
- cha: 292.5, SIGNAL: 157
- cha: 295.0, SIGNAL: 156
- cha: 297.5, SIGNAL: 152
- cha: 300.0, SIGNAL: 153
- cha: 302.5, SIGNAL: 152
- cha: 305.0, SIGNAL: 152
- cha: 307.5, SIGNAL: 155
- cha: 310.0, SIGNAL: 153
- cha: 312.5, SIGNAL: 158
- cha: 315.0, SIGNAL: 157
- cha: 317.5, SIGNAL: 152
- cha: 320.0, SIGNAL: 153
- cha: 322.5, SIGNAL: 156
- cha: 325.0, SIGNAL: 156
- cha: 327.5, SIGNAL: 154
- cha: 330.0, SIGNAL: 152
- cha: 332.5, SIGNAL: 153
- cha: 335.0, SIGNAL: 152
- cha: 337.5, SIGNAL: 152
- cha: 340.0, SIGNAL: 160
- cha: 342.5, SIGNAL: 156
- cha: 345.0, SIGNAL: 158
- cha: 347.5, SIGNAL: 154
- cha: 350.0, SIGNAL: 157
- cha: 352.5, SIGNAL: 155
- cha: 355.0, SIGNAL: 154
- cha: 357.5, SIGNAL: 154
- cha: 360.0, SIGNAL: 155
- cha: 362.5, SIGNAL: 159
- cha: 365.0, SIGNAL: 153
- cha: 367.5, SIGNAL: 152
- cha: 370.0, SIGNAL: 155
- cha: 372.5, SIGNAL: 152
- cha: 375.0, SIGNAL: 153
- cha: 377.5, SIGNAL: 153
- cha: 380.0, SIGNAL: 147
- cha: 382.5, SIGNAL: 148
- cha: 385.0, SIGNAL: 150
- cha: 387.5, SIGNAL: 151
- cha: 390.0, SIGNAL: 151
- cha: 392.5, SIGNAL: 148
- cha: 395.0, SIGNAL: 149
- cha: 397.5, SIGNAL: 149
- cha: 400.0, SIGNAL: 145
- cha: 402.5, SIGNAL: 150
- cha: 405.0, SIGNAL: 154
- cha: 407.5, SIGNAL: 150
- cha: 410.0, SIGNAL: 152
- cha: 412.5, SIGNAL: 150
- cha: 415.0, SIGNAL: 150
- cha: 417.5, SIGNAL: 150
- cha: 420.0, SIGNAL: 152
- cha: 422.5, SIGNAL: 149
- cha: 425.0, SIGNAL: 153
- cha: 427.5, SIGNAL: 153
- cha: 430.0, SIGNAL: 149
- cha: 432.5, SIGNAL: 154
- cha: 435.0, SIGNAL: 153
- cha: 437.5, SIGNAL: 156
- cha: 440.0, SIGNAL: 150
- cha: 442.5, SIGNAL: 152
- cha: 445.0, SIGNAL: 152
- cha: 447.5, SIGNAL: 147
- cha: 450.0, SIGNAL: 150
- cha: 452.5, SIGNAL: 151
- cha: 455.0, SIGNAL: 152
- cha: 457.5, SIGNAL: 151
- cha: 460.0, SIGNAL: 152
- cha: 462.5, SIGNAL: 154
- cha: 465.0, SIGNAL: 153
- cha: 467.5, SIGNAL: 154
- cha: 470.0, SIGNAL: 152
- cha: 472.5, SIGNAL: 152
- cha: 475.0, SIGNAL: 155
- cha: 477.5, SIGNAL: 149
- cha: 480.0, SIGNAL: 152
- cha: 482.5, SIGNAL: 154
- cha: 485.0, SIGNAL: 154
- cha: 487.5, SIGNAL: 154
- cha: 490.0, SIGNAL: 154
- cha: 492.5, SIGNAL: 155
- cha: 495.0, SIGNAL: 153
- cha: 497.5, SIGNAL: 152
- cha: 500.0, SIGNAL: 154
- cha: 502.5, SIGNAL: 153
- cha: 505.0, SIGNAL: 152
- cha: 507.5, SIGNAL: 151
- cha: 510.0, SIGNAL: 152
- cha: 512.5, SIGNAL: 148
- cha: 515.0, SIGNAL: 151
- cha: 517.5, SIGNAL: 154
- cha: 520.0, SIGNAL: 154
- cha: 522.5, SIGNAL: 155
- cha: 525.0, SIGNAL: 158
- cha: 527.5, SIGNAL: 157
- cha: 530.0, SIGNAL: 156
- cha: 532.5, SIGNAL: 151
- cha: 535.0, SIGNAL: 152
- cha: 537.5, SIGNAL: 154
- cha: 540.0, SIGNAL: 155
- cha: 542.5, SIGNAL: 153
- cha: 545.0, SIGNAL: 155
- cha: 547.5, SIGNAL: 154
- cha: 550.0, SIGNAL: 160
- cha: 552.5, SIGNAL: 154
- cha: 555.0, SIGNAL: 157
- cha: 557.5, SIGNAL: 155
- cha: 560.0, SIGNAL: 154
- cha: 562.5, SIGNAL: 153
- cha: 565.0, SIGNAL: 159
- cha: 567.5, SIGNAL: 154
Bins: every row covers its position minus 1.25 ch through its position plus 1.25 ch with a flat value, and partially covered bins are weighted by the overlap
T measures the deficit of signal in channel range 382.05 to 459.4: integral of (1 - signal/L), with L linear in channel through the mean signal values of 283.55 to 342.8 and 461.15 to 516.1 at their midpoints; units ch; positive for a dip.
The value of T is 1.3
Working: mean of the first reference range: 155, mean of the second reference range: 153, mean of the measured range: 151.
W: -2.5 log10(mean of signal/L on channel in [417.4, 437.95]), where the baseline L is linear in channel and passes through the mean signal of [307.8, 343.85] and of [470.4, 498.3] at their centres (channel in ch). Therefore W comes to 0.01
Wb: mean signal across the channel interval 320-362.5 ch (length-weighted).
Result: 155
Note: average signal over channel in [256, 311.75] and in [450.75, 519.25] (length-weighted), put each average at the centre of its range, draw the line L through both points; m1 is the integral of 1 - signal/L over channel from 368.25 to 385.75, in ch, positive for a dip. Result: 0.4 ch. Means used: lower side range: 157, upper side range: 153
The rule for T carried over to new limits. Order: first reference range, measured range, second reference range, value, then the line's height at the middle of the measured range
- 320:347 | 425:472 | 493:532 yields 0.57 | 154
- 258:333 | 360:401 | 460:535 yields 0.98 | 155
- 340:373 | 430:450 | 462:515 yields 0.25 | 154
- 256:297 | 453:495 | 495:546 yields 0.35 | 154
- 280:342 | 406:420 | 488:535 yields 0.30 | 154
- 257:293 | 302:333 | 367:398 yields 0.20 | 155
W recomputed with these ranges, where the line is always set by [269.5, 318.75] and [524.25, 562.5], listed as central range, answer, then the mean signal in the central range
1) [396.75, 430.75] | 0.03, 150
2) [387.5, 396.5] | 0.04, 150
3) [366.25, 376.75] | 0.02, 153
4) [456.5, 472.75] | 0.02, 153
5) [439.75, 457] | 0.03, 151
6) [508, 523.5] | 0.02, 152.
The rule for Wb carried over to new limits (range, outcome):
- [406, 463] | 151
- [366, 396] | 151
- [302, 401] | 153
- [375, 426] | 150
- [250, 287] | 159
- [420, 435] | 152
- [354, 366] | 155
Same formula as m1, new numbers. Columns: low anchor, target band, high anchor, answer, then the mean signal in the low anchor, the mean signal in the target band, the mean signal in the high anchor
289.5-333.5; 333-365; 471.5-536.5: -0.3 ch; 154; 155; 153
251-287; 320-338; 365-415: 0.1 ch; 159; 154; 151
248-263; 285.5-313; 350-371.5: 0.5 ch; 160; 155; 155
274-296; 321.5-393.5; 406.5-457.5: 0.3 ch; 157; 153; 151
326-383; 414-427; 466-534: 0.2 ch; 154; 151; 153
